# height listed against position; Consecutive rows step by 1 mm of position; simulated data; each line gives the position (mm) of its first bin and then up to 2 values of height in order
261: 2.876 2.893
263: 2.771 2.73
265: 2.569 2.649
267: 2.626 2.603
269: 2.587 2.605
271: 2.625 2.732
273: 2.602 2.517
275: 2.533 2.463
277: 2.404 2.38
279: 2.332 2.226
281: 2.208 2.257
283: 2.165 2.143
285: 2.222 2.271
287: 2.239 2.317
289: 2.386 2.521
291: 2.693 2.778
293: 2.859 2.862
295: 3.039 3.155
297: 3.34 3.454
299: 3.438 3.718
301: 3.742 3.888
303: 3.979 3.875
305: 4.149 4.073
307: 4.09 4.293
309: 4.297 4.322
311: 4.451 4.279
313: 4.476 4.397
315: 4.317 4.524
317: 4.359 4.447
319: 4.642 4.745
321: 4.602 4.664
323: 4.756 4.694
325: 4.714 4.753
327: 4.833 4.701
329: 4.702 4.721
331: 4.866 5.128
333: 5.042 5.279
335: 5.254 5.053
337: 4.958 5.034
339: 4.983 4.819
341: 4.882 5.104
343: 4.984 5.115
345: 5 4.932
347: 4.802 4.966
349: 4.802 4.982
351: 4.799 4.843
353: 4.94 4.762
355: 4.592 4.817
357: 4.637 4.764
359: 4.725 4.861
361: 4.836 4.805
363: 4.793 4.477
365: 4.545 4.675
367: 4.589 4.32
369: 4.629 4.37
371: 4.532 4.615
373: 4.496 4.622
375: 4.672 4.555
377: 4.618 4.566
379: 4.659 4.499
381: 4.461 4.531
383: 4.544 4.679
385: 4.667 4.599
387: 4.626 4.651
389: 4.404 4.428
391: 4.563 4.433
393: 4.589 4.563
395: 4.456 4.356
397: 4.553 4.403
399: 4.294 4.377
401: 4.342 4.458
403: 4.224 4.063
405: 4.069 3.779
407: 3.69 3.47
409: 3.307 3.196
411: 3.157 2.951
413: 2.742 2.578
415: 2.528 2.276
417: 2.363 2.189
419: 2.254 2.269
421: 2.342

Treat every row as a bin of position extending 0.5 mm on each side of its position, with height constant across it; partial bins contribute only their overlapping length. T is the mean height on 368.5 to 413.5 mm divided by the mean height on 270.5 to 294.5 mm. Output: 1.75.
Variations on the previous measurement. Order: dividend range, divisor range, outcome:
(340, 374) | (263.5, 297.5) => 1.87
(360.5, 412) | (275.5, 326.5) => 1.24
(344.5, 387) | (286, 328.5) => 1.21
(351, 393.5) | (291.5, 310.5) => 1.27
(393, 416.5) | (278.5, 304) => 1.33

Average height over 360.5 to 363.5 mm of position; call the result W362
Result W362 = 4.81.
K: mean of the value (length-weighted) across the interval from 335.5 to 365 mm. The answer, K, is 4.86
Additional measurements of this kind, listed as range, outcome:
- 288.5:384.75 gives 4.44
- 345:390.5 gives 4.66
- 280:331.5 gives 3.74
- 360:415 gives 4.29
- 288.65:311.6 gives 3.55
